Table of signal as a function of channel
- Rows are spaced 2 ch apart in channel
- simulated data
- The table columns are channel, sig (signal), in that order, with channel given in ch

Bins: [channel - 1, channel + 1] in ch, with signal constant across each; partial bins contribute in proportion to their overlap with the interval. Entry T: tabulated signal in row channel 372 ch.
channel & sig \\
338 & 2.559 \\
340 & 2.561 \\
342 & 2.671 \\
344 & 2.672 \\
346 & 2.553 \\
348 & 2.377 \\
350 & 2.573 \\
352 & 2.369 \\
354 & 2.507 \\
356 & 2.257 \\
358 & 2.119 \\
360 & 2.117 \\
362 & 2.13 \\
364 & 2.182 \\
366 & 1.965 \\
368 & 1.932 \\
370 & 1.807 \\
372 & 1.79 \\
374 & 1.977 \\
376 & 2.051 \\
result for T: 1.79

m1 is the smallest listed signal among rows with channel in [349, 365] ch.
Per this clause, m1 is 2.117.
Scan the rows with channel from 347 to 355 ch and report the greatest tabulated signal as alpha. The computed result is 2.573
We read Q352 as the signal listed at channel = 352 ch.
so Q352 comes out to 2.369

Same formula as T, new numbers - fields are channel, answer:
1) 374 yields 1.977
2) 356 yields 2.257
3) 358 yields 2.119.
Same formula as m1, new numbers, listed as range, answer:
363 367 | 1.965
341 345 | 2.671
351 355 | 2.369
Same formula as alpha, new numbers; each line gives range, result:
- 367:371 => 1.932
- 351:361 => 2.507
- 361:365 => 2.182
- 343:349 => 2.672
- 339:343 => 2.671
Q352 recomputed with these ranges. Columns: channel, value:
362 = 2.13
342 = 2.671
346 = 2.553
